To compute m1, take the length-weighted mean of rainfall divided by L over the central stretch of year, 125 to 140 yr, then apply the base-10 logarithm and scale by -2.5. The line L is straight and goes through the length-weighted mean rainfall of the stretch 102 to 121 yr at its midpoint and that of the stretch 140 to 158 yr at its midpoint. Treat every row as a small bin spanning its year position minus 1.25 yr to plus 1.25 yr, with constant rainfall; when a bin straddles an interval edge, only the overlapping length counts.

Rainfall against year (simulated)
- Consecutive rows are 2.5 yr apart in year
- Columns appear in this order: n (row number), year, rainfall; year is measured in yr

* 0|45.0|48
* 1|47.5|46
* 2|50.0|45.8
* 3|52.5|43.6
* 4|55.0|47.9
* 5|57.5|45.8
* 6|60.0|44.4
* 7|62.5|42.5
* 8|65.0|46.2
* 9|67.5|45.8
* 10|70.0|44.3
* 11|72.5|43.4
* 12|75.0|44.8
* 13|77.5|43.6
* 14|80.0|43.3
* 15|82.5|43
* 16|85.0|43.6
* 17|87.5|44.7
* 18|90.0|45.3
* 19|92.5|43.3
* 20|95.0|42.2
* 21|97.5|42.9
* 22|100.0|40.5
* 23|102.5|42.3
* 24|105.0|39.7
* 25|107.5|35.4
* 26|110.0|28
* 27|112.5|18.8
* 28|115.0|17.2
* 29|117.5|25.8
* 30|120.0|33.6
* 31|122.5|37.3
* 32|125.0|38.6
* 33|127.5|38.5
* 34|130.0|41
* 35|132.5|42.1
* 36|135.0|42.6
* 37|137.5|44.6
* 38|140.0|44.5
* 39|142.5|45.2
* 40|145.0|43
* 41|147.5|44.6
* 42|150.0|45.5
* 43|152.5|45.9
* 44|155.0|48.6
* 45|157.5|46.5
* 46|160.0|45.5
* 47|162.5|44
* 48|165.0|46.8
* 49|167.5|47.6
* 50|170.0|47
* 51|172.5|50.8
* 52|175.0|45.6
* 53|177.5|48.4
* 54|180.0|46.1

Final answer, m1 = -0.09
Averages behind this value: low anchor 29.6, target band 41.7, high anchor 45.5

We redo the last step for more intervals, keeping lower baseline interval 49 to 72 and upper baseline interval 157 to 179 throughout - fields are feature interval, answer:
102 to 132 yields 0.36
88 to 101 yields 0.07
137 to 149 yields 0.05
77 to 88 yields 0.05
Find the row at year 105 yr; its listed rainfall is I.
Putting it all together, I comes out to 39.7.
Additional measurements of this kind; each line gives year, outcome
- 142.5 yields 45.2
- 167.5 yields 47.6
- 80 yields 43.3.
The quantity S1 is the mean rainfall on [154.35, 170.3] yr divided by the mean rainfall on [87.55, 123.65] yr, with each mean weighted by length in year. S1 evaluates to 1.31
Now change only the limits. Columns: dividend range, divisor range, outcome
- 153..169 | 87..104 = 1.08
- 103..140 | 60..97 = 0.80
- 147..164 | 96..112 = 1.23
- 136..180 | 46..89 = 1.03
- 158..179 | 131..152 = 1.07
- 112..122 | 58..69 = 0.56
